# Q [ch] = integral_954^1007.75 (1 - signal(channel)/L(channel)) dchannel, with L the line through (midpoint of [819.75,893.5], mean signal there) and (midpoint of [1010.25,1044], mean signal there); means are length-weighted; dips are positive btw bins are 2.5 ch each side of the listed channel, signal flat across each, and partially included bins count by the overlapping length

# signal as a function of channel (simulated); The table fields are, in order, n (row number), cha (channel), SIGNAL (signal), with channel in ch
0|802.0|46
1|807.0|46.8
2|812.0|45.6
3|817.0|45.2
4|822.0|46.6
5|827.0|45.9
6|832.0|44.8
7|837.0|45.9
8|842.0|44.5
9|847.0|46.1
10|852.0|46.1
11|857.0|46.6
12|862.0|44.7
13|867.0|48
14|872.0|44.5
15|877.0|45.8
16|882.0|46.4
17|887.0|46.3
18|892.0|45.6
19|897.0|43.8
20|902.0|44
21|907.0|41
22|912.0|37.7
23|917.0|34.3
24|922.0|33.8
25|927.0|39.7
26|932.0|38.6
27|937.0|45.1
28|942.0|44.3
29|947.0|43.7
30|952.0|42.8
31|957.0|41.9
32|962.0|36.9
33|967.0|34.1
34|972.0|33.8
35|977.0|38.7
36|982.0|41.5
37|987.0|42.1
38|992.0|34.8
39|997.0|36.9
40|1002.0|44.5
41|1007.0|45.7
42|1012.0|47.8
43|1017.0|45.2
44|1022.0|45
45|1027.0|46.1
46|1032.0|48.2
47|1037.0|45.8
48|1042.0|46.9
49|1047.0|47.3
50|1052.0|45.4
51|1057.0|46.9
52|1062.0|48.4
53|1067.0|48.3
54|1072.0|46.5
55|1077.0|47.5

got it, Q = 8.4 ch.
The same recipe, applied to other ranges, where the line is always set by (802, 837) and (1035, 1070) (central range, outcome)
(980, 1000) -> 3.34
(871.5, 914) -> 2.08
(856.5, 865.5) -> 0.07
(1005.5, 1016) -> 0.04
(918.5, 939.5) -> 3.32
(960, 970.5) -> 2.55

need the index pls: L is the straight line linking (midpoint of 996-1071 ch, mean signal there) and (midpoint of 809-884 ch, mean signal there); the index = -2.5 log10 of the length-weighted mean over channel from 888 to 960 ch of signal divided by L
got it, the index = 0.12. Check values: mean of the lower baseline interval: 45.8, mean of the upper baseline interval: 46.1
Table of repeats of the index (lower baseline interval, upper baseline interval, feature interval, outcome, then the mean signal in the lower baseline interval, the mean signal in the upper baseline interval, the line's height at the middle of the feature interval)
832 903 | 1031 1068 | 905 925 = 0.25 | 45.6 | 47.1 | 46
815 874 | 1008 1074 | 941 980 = 0.18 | 45.8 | 46.7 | 46.3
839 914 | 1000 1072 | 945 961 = 0.08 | 44.8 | 46.5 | 45.6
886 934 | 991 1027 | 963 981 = 0.17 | 40.3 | 43.4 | 42.3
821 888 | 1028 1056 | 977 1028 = 0.09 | 45.8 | 46.7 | 46.5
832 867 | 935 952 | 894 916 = 0.09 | 45.8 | 44.1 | 44.8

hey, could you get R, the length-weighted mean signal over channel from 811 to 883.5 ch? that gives 45.8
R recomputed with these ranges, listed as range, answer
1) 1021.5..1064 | 46.7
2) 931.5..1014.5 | 40.8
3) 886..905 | 44.7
